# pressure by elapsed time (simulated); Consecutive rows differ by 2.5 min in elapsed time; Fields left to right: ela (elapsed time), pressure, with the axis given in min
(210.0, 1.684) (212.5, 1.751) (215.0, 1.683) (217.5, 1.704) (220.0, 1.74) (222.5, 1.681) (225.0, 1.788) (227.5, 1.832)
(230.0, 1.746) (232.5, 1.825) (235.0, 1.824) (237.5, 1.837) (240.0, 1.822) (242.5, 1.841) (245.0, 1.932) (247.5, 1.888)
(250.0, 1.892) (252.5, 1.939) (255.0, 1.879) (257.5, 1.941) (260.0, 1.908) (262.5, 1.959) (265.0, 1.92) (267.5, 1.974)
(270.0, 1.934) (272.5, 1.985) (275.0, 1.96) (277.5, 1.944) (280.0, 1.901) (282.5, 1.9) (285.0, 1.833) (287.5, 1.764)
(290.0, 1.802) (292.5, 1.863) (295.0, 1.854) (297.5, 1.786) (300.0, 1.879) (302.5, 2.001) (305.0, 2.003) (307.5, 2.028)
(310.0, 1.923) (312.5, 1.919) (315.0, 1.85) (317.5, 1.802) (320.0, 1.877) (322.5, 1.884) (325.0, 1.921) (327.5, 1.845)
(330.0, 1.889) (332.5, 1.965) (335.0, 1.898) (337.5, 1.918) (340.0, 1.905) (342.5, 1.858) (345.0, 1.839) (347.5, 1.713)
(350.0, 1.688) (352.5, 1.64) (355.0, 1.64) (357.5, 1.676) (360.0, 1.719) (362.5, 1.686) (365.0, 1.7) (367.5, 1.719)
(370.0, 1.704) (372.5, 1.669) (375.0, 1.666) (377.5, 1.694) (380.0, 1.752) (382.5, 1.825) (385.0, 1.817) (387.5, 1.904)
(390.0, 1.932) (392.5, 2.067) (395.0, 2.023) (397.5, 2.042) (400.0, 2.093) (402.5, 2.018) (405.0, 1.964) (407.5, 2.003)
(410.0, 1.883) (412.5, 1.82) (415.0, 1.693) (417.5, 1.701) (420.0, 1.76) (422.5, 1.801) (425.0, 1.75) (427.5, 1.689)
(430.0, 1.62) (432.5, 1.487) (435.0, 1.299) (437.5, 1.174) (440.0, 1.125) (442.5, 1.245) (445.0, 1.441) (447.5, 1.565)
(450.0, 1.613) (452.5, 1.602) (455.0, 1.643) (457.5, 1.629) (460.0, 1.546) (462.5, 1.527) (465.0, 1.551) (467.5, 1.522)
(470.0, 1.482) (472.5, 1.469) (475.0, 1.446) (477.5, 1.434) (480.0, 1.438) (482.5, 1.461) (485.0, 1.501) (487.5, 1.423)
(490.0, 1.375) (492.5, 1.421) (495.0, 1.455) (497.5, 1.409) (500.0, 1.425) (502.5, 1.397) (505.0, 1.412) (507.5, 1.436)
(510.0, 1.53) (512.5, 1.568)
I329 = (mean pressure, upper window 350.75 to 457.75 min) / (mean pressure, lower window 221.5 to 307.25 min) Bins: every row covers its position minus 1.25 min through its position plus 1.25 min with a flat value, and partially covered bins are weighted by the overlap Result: 0.91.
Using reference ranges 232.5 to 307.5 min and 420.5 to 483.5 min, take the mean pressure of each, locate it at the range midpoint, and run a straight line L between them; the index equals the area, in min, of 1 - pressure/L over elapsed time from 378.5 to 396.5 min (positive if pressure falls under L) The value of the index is -2.8 min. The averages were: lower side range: 1.9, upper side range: 1.51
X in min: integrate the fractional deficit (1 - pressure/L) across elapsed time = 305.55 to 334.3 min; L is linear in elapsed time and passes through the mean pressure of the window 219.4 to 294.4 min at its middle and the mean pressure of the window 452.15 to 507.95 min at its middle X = -2.4 min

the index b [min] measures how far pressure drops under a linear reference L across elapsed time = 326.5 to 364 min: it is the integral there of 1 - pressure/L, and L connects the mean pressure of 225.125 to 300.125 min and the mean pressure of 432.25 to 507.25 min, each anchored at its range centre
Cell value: -1.8 min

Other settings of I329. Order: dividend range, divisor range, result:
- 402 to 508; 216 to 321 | 0.83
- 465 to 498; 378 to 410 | 0.75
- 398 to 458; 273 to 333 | 0.88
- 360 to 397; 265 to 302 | 0.95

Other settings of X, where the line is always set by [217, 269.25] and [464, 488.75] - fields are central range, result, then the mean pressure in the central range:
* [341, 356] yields -0.5 min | 1.73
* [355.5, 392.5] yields -2.7 min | 1.76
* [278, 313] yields -2.4 min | 1.89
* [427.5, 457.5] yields 1.4 min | 1.46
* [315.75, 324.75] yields -0.7 min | 1.86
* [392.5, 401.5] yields -2.5 min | 2.05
